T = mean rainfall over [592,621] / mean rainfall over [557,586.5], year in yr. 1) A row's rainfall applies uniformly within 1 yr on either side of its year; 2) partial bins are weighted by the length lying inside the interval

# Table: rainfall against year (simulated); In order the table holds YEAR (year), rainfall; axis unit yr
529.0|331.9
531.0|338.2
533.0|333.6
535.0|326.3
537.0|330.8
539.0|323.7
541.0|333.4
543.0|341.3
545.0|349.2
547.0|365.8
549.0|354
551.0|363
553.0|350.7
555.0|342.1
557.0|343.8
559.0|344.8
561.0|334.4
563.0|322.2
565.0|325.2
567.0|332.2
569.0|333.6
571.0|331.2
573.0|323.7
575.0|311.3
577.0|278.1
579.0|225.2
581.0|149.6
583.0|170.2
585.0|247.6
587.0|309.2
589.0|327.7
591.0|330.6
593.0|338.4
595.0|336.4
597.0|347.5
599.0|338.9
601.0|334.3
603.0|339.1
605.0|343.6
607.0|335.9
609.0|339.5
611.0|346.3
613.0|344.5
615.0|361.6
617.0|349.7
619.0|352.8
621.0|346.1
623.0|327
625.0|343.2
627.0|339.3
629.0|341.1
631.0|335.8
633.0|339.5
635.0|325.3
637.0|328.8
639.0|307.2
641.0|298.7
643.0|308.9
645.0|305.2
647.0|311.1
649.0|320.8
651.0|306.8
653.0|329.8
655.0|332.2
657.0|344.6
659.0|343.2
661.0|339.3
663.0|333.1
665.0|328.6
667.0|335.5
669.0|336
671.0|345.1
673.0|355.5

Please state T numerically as 1.18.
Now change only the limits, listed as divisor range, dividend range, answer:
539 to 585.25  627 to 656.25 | 1.03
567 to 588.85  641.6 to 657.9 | 1.17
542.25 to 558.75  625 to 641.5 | 0.94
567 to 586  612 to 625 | 1.30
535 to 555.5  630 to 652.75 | 0.92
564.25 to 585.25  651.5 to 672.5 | 1.22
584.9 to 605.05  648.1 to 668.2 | 1.01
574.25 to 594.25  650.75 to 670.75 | 1.24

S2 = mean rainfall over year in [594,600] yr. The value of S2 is 341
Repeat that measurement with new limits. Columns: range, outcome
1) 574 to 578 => 295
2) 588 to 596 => 333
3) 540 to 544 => 337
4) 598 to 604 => 337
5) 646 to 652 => 313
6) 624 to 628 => 341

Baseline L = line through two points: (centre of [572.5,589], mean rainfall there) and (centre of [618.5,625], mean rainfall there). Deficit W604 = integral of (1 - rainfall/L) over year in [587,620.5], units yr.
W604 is -4.3 yr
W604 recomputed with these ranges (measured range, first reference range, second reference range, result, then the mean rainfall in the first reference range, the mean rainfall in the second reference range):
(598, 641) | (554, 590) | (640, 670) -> -3.4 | 297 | 325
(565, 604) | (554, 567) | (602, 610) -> 4.2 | 335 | 340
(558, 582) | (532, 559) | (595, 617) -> 2.9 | 343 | 343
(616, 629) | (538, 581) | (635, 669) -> -0.7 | 326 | 324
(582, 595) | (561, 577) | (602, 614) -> 1.6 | 323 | 341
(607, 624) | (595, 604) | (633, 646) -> -0.8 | 340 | 314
